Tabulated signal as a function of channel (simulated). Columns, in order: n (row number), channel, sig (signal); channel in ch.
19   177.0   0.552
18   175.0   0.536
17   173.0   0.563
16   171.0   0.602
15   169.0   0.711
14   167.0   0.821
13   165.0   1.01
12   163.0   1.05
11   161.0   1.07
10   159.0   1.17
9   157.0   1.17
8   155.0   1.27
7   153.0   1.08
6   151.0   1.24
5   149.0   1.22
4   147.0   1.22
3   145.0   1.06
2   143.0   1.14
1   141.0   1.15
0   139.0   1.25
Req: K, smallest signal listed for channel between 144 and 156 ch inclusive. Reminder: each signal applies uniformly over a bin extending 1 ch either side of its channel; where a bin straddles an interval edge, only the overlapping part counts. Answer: 1.06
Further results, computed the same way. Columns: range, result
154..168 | 0.821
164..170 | 0.711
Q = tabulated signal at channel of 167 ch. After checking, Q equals 0.821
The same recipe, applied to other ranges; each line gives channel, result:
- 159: 1.17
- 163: 1.05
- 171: 0.602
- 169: 0.711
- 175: 0.536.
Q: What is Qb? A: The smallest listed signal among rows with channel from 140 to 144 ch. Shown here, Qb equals 1.14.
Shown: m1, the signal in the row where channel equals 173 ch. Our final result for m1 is 0.563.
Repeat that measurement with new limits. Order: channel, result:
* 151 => 1.24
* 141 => 1.15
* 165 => 1.01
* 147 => 1.22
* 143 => 1.14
